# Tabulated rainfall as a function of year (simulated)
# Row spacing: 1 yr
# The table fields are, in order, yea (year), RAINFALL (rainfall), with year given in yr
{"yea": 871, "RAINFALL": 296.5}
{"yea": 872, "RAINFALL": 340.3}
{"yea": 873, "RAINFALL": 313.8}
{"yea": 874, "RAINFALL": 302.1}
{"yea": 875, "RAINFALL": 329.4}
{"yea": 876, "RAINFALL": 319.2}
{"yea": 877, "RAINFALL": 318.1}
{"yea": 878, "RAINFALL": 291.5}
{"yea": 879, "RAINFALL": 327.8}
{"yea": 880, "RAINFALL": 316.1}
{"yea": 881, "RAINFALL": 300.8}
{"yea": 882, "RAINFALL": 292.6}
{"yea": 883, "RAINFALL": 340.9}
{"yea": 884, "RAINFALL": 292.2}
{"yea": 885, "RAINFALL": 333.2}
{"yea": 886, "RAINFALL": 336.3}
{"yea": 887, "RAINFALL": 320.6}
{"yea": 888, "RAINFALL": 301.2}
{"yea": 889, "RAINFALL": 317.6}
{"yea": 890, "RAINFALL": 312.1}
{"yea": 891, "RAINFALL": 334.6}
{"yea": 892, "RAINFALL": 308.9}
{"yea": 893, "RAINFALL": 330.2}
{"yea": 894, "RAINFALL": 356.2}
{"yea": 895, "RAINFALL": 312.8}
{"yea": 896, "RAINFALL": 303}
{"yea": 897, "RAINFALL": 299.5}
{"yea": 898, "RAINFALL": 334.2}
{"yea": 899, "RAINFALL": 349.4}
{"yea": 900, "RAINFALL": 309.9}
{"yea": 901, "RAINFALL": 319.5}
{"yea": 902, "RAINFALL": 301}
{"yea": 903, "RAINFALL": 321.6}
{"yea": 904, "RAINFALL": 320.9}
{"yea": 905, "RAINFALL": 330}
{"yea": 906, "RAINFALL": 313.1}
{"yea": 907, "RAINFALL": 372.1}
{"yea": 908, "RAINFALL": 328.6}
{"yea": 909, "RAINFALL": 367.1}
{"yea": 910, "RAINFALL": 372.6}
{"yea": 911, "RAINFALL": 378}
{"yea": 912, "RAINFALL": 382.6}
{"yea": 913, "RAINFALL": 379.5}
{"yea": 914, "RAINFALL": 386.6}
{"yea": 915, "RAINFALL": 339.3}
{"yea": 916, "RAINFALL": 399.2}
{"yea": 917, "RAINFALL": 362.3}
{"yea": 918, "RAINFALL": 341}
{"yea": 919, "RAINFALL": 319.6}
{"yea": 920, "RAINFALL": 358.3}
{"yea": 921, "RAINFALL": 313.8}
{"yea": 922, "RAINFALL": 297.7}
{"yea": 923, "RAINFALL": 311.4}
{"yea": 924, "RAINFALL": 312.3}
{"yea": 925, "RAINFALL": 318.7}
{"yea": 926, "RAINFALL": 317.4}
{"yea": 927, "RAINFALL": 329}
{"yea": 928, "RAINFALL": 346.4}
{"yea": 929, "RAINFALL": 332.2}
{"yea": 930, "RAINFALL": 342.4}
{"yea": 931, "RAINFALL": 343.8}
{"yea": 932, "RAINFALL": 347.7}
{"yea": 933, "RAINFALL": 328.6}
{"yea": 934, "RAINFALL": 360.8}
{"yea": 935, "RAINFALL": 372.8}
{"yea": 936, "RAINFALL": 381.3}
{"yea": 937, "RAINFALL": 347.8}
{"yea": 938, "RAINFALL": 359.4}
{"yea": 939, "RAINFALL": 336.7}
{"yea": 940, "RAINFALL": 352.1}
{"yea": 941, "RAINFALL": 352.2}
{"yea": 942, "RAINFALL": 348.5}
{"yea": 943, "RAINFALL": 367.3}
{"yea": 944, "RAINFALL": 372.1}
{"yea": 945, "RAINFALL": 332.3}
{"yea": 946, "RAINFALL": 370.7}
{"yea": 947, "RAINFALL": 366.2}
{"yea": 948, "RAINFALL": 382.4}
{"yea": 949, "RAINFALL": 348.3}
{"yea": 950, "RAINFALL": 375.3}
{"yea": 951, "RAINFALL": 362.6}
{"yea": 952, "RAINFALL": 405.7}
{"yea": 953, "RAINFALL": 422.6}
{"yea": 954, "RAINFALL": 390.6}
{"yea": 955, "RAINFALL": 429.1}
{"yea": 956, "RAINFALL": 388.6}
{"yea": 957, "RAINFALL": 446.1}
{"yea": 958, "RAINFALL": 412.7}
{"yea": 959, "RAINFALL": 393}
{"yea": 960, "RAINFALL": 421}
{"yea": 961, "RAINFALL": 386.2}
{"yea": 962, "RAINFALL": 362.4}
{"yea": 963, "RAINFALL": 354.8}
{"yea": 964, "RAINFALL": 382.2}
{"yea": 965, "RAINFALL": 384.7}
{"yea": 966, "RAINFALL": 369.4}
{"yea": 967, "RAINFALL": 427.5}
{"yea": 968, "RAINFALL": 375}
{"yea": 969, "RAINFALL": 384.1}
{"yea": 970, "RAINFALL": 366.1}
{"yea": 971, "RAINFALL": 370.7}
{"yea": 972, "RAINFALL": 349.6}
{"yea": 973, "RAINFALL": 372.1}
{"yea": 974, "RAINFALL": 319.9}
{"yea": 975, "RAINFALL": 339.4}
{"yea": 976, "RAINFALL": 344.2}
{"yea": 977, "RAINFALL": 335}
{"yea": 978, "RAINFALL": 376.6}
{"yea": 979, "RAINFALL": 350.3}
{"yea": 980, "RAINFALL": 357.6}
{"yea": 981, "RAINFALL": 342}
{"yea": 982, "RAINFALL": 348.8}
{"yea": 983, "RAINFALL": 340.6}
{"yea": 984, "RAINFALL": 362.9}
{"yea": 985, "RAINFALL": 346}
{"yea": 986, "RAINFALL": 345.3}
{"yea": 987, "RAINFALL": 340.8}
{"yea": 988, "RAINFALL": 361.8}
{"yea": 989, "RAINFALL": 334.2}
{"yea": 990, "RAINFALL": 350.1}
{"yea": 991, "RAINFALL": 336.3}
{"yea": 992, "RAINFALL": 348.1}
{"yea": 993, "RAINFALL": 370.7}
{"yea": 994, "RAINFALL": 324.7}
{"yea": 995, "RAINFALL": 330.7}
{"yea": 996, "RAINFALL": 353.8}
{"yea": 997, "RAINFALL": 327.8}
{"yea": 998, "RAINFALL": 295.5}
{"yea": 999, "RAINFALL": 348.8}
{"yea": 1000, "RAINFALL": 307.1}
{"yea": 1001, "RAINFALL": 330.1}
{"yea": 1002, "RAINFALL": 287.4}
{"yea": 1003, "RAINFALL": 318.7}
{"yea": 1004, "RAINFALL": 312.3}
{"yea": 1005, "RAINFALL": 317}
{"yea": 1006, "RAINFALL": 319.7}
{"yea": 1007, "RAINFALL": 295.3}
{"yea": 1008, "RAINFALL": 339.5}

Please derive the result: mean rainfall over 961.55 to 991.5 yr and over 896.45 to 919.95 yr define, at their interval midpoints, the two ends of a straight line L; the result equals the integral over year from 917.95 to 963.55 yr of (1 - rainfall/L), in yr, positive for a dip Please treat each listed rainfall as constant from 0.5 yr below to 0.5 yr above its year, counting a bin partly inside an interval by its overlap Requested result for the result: -1.2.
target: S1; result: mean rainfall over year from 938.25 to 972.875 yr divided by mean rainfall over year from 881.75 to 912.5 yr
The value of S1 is 1.15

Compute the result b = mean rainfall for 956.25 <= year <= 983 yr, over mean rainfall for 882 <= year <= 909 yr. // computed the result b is 1.15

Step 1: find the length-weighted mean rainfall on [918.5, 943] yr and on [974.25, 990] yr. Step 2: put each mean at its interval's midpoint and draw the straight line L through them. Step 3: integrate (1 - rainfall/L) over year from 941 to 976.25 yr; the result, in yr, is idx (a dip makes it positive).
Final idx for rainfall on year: -3.5 yr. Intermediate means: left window 339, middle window 378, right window 348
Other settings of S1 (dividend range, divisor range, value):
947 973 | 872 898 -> 1.22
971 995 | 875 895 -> 1.09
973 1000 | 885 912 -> 1.04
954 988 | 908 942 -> 1.07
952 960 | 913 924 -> 1.20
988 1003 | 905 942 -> 0.96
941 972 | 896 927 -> 1.13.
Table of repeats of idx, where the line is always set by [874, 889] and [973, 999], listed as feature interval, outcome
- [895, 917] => -1.4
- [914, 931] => -0.5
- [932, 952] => -1.7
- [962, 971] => -1.1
